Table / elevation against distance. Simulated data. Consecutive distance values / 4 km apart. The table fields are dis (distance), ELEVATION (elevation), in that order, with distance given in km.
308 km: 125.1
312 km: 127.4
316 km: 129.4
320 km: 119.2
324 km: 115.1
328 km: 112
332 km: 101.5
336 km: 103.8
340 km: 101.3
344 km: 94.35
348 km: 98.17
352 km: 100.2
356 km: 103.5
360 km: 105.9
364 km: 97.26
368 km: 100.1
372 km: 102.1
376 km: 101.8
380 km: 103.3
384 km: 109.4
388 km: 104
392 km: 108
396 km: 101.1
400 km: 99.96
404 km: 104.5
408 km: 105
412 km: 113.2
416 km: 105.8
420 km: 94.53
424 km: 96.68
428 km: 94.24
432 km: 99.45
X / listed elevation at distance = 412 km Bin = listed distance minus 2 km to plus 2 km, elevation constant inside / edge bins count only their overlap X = 113.2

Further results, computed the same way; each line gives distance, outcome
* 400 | 99.96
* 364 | 97.26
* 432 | 99.45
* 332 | 101.5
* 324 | 115.1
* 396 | 101.1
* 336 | 103.8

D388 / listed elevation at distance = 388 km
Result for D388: 104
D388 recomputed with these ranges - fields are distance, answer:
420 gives 94.53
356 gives 103.5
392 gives 108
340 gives 101.3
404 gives 104.5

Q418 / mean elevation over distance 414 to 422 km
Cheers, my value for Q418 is 100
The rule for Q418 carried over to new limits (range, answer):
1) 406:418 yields 108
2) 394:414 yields 105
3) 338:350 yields 97.9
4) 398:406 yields 102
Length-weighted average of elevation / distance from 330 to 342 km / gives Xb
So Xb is 102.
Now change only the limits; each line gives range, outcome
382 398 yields 106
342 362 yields 100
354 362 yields 105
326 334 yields 107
